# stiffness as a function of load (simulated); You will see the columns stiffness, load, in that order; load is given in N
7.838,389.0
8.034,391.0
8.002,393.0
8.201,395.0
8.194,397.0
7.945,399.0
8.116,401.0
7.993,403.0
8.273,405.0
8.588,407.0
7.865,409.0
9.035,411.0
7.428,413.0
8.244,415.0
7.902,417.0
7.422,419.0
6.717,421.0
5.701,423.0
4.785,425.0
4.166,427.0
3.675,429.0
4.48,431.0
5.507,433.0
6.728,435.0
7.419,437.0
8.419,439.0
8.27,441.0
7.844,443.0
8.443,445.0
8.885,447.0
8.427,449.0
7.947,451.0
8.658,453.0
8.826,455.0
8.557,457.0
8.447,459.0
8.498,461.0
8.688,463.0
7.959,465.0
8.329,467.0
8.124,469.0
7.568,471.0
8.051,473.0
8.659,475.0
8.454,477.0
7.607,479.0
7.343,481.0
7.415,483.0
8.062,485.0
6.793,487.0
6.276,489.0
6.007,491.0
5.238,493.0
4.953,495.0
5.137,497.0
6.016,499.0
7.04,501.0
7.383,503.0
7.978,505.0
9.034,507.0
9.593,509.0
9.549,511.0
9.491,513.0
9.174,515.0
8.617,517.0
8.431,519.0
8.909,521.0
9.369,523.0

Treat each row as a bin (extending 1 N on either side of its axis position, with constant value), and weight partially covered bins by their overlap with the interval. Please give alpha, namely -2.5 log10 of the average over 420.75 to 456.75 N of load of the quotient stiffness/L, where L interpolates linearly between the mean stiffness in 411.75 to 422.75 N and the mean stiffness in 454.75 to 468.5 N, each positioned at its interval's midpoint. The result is 0.145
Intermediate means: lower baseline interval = 7.45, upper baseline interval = 8.44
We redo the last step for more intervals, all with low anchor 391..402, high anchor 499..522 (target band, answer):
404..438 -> 0.22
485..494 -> 0.32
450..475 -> 0.00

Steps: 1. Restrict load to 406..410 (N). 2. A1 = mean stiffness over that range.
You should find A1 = 8.23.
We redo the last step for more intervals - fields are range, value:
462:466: 8.32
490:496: 5.4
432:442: 7.27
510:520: 9.05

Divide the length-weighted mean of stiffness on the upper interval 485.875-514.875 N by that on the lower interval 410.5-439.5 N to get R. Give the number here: 1.13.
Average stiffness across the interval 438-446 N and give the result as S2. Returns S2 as 8.24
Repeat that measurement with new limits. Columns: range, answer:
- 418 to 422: 7.07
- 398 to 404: 8.02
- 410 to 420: 8.01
